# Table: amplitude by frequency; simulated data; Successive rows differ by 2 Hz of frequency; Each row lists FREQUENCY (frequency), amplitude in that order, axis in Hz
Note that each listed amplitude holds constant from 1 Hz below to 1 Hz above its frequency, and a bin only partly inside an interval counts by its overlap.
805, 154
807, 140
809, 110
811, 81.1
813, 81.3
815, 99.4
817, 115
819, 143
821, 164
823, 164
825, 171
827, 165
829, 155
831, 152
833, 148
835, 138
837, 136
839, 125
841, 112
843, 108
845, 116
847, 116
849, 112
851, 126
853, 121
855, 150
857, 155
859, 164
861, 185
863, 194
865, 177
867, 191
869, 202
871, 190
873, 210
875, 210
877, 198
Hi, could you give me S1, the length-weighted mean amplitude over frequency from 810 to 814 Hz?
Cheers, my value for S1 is 81.2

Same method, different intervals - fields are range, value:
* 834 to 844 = 124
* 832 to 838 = 141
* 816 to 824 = 146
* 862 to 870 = 191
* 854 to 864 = 170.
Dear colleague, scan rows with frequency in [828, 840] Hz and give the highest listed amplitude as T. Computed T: 155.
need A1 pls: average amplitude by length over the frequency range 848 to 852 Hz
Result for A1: 119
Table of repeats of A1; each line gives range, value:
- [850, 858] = 138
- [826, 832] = 157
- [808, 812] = 95.5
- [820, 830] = 164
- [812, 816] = 90.3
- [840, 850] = 113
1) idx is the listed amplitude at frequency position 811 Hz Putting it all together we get 81.1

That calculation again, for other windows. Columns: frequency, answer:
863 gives 194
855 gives 150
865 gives 177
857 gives 155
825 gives 171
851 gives 126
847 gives 116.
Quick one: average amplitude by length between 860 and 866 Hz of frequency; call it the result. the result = 185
